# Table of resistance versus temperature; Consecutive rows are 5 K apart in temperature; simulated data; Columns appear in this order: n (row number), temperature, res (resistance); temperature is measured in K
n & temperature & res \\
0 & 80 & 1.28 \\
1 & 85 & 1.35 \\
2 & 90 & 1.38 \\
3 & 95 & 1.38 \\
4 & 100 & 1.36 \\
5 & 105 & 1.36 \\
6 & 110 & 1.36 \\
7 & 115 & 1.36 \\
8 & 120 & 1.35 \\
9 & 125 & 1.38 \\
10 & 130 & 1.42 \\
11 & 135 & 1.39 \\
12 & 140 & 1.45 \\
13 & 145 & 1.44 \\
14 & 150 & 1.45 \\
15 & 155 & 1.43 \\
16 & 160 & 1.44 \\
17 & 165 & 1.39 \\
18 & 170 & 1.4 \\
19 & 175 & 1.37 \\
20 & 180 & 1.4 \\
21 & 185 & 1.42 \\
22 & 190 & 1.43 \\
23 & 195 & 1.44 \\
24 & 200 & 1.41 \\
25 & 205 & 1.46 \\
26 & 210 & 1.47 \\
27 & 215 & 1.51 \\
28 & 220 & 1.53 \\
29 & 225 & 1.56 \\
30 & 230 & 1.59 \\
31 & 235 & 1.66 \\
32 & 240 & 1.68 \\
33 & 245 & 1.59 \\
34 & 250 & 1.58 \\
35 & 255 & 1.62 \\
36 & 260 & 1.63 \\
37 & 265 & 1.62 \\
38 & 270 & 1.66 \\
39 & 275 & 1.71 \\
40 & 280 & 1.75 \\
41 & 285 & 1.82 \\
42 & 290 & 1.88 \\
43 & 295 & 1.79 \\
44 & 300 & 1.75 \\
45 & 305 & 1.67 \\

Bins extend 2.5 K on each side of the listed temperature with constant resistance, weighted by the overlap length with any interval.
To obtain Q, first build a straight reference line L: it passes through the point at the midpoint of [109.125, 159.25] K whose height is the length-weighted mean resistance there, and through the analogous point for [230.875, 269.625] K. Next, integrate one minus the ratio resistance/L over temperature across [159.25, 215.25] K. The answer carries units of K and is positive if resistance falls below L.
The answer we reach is 3.04 K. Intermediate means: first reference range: 1.41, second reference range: 1.63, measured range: 1.42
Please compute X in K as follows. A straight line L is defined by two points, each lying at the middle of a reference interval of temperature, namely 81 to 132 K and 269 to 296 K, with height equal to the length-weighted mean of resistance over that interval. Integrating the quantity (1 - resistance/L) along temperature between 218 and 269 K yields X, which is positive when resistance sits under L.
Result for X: 2.3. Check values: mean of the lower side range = 1.37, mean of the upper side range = 1.77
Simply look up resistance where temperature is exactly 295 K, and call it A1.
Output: 1.79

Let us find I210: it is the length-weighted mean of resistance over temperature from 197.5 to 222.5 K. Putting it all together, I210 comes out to 1.48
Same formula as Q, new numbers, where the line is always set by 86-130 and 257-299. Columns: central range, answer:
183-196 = 1.0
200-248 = 1.9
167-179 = 1.0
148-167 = 0.6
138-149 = 0.0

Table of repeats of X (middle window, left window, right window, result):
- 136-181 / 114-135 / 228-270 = 0.9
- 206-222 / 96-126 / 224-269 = 0.6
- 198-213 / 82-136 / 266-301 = 1.3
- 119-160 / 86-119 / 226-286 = 0.5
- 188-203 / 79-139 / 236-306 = 1.1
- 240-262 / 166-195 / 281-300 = 0.7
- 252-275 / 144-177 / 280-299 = 1.2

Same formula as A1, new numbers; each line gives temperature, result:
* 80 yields 1.28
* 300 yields 1.75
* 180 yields 1.4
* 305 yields 1.67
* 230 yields 1.59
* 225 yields 1.56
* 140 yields 1.45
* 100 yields 1.36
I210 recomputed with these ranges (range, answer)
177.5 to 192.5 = 1.42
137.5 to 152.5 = 1.45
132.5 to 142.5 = 1.42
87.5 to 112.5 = 1.37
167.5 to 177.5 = 1.39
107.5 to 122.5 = 1.36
